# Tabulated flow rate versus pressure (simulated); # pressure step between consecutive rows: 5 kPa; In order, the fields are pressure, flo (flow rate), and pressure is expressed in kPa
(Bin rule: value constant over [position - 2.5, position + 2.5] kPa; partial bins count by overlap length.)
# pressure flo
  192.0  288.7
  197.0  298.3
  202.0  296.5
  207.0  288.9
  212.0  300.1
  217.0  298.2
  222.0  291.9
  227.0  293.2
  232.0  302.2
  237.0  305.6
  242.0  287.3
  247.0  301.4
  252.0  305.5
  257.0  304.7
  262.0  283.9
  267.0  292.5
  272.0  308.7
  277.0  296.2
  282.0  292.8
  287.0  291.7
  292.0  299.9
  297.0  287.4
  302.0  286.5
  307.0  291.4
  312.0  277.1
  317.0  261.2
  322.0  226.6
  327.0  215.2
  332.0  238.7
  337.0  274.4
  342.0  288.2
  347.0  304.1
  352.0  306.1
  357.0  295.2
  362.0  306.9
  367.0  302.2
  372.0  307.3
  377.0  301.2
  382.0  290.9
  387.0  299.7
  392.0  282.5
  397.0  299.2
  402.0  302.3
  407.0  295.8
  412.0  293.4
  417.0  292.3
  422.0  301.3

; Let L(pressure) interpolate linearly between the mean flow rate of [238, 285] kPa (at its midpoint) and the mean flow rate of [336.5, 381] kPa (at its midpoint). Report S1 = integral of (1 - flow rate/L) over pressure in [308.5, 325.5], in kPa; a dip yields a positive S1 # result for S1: 2.5 kPa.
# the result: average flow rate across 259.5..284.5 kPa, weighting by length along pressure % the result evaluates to 295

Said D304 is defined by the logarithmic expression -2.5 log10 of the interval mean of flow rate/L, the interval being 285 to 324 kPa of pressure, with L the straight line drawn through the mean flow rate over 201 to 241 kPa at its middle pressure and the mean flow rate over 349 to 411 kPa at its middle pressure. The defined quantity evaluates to 0.074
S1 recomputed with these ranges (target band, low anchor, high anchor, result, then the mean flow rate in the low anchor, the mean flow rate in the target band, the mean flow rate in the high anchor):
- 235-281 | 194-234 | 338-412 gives -0.3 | 296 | 298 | 298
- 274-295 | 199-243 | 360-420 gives 0.1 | 296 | 295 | 298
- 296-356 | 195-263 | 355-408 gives 5.3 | 297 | 272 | 299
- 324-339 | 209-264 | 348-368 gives 3.0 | 298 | 241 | 303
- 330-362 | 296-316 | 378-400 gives 0.2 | 284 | 287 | 294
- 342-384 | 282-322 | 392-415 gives -1.6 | 282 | 301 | 296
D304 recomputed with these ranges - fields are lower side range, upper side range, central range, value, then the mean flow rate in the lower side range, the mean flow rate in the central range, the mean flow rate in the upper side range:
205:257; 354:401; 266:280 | -0.006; 298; 300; 299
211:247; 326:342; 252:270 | -0.046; 297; 296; 252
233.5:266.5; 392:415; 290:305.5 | 0.023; 298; 291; 296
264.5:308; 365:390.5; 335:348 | 0.036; 294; 288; 300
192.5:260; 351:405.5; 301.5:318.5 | 0.072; 298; 279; 299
